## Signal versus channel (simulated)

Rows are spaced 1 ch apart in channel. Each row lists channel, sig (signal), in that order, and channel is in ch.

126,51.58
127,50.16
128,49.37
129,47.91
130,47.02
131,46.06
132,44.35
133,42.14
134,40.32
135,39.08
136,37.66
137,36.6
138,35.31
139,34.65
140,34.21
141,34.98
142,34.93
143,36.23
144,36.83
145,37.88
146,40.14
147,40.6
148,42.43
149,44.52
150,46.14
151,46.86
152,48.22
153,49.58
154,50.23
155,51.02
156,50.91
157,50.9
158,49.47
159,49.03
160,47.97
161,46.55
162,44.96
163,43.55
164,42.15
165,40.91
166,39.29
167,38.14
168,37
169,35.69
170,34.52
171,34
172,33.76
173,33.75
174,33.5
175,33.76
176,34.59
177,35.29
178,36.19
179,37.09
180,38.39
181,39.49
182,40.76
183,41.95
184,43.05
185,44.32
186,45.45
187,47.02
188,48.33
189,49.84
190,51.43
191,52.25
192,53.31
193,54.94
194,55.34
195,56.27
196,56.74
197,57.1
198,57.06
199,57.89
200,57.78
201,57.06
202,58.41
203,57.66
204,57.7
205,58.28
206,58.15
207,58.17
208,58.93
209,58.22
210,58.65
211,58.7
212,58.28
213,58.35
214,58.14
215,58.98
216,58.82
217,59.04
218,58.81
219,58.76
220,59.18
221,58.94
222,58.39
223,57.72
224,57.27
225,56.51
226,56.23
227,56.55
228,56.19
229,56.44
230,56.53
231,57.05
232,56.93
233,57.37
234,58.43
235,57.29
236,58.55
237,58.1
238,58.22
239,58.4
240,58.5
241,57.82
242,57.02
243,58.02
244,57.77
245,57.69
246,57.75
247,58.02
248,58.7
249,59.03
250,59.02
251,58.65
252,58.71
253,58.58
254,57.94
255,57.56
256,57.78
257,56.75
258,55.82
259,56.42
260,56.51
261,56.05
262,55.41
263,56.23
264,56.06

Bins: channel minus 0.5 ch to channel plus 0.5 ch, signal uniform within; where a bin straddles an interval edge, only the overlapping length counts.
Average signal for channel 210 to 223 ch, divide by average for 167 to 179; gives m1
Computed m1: 1.7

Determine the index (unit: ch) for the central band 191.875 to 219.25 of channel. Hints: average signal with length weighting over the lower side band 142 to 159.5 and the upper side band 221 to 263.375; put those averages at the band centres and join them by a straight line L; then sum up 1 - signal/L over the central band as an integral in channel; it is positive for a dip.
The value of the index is -2.7 ch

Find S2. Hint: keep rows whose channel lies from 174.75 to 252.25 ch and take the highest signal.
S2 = 59.18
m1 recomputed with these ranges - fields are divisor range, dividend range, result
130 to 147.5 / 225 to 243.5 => 1.49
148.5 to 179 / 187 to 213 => 1.34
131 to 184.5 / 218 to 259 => 1.42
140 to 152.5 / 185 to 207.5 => 1.35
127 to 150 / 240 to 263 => 1.42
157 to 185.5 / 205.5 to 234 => 1.45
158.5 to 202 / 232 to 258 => 1.30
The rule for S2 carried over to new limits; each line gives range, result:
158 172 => 49.47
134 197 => 57.1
